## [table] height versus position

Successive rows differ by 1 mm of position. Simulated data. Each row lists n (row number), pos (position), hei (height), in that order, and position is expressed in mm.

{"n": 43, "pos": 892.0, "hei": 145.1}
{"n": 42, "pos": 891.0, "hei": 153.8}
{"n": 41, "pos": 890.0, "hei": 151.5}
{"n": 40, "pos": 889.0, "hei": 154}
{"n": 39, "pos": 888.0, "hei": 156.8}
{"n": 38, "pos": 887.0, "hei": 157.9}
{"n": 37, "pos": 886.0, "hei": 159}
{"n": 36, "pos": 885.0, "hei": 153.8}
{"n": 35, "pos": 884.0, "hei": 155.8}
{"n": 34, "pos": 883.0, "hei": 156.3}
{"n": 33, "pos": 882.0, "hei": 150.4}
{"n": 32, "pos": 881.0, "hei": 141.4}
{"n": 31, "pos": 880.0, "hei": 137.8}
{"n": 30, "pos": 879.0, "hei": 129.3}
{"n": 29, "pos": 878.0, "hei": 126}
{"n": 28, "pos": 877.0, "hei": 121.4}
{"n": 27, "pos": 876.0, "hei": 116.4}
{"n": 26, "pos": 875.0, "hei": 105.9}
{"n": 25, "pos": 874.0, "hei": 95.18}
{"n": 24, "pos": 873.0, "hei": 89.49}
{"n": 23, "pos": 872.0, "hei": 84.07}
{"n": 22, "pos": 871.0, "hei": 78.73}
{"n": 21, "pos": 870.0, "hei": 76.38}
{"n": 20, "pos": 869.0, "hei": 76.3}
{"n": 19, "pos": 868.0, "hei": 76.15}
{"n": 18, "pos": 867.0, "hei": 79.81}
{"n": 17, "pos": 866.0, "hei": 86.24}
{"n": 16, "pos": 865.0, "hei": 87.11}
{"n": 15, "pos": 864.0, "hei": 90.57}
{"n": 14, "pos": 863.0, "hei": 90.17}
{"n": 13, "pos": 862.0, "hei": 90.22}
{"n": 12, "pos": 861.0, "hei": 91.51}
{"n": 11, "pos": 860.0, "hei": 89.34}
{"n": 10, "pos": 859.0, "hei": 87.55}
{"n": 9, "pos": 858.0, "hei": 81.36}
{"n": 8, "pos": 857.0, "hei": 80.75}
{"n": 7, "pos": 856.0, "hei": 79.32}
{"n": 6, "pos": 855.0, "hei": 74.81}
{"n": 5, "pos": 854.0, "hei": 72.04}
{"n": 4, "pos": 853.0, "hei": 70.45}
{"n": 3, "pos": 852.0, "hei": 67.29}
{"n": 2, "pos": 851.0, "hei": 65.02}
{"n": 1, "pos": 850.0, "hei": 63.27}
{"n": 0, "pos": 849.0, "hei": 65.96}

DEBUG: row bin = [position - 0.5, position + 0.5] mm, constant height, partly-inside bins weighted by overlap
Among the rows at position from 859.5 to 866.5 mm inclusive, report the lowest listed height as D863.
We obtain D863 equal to 86.24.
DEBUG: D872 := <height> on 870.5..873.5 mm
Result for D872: 84.1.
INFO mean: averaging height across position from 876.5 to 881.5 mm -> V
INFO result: 131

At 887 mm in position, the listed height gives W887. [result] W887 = 157.9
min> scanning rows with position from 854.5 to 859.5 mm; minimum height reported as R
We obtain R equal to 74.81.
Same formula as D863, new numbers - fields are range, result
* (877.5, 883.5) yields 126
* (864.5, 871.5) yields 76.15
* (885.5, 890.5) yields 151.5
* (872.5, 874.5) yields 89.49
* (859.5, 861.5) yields 89.34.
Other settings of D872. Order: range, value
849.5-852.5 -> 65.2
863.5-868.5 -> 84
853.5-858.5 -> 77.7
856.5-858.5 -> 81.1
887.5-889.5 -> 155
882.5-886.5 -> 156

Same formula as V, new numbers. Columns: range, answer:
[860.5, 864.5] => 90.6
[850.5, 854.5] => 68.7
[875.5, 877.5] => 119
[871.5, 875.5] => 93.7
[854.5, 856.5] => 77.1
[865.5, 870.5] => 79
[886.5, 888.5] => 157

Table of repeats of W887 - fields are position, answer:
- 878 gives 126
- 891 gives 153.8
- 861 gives 91.51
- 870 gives 76.38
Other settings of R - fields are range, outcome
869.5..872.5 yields 76.38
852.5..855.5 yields 70.45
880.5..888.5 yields 141.4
